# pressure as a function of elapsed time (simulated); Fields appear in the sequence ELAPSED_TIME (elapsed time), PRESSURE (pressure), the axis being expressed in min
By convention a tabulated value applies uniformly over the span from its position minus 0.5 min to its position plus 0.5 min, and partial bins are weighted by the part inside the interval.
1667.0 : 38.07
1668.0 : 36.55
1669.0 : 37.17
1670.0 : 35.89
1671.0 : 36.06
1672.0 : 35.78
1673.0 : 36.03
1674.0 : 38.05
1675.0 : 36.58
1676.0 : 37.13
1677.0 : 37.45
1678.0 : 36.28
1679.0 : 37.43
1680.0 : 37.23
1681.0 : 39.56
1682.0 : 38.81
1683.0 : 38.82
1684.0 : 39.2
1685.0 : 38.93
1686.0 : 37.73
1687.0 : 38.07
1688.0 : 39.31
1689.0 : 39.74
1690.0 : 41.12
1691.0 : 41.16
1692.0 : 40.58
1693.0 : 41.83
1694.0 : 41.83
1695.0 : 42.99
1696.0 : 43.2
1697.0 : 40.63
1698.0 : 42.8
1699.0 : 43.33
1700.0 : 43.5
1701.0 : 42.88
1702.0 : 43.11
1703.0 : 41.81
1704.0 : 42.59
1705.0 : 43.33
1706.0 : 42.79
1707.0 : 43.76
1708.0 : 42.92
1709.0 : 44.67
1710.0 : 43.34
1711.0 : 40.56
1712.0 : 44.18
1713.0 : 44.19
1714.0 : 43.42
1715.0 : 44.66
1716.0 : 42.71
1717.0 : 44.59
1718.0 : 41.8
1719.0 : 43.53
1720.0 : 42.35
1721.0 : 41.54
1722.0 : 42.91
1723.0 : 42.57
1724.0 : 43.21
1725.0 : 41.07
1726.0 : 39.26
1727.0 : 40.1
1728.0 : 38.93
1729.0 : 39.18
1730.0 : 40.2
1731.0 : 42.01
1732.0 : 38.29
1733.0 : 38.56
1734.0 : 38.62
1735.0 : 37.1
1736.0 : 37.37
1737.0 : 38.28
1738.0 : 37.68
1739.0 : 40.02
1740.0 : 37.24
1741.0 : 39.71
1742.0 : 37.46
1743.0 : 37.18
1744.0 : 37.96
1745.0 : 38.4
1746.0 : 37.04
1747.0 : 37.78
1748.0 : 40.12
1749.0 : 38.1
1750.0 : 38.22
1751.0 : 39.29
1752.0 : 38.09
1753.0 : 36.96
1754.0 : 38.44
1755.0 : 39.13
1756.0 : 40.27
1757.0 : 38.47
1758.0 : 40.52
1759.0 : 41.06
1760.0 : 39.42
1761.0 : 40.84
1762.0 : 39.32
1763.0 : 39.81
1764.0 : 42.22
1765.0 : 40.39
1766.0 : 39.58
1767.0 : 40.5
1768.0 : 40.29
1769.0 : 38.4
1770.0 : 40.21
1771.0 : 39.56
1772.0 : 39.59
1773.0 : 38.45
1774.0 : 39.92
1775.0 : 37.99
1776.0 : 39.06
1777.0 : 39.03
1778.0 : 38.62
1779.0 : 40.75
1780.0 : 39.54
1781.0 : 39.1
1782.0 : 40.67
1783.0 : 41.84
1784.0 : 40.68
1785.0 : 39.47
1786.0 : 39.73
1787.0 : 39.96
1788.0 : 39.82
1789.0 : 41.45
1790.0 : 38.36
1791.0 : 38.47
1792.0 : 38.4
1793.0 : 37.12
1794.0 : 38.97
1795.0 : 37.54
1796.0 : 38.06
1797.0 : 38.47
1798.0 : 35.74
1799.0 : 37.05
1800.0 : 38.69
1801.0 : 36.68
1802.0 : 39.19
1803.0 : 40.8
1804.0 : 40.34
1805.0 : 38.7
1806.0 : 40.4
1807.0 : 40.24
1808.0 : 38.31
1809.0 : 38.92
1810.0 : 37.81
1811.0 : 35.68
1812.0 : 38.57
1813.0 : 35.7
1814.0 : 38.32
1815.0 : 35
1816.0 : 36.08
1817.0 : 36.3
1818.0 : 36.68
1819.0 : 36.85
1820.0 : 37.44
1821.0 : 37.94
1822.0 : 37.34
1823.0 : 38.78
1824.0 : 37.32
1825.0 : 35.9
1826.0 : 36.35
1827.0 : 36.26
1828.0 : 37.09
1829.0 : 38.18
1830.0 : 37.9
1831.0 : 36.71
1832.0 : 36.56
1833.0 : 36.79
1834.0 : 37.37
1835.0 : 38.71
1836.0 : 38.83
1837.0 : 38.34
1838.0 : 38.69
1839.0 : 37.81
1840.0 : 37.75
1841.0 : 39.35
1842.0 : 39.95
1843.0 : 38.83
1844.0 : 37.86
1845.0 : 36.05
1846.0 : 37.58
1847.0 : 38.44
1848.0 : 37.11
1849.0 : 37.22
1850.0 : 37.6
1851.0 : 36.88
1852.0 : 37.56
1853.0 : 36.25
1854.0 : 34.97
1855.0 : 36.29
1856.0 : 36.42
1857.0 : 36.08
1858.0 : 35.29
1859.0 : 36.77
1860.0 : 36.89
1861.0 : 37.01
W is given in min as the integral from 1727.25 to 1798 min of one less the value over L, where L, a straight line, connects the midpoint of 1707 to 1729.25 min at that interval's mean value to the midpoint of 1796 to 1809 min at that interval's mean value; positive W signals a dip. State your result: 2.3 min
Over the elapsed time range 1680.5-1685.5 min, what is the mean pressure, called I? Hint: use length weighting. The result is 39.1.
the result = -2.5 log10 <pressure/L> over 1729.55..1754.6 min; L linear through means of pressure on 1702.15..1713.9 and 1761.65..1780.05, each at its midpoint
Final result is 0.077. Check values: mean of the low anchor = 43.1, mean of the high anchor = 39.6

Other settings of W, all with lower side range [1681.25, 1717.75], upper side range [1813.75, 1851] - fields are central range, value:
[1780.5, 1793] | -0.2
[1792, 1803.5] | 0.2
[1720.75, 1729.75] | 0.0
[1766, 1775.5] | 0.0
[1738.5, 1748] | 0.5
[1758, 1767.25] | -0.1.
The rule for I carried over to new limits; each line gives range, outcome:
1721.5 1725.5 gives 42.4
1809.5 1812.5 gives 37.4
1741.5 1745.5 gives 37.8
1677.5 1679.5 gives 36.9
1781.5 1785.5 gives 40.7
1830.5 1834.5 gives 36.9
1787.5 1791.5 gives 39.5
